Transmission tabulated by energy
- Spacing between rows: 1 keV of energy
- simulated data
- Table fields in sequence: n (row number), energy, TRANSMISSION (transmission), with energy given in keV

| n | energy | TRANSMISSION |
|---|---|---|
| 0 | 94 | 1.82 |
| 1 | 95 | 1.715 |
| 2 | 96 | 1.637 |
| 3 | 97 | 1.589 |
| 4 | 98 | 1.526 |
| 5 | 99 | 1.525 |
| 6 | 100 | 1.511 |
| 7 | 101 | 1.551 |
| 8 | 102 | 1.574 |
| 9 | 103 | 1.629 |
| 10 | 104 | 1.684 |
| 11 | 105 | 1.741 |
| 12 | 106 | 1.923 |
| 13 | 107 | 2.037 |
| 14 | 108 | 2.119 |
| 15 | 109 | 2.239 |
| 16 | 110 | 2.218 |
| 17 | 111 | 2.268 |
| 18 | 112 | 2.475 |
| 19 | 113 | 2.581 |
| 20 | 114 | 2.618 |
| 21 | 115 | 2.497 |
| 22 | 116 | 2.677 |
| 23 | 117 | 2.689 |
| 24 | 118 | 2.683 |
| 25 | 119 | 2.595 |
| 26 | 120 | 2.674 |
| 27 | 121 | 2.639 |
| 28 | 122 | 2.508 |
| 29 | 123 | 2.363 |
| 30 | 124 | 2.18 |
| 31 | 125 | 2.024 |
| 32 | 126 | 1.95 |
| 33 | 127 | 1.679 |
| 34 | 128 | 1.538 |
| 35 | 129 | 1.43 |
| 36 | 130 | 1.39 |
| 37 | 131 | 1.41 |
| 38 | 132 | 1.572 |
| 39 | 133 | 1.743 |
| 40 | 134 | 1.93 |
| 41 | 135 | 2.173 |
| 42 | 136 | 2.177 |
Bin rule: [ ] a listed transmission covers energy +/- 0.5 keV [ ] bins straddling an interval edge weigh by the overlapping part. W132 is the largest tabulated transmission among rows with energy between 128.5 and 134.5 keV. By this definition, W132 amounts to 1.93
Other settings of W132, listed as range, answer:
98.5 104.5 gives 1.684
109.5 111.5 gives 2.268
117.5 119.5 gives 2.683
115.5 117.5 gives 2.689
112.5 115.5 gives 2.618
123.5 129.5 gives 2.18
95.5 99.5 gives 1.637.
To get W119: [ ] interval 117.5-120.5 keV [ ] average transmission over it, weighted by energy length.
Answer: 2.65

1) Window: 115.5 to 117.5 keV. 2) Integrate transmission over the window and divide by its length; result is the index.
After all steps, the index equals 2.68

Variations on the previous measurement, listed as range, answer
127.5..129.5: 1.48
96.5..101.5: 1.54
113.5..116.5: 2.6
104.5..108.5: 1.96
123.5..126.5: 2.05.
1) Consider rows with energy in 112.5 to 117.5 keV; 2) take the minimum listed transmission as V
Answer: 2.497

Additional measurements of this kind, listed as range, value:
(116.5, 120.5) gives 2.595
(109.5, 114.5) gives 2.218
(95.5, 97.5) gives 1.589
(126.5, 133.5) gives 1.39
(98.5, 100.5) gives 1.511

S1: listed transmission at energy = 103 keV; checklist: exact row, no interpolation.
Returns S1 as 1.629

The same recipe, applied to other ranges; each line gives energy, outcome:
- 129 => 1.43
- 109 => 2.239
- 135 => 2.173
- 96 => 1.637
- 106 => 1.923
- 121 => 2.639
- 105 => 1.741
